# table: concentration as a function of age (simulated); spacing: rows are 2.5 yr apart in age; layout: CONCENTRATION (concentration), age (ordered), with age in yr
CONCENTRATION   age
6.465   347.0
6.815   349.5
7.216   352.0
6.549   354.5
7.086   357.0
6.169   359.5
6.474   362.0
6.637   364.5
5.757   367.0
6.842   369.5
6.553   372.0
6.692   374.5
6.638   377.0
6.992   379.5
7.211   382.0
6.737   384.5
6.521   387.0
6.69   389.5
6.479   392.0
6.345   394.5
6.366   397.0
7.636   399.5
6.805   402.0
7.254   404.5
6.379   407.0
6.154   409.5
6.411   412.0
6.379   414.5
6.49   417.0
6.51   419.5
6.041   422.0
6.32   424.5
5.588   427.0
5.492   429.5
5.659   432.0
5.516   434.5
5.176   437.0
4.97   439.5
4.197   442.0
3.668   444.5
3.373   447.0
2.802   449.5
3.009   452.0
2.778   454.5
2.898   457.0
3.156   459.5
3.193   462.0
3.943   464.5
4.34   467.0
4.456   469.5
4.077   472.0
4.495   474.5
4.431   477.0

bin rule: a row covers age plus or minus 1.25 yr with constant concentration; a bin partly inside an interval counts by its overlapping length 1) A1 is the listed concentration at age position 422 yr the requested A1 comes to 6.041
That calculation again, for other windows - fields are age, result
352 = 7.216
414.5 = 6.379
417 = 6.49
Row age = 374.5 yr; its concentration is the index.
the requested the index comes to 6.692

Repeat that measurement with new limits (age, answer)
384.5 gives 6.737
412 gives 6.411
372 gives 6.553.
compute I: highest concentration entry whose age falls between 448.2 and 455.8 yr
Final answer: 3.009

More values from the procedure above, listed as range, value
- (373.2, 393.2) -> 7.211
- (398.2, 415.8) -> 7.636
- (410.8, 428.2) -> 6.51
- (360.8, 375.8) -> 6.842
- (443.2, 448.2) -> 3.668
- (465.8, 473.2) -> 4.456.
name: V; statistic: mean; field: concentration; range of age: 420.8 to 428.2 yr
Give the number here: 5.99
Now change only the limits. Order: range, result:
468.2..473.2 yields 4.27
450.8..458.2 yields 2.89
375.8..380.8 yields 6.82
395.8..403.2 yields 6.94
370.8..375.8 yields 6.62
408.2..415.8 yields 6.32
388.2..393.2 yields 6.58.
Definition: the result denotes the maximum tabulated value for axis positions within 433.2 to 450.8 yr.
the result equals 5.516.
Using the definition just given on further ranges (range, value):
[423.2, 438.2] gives 6.32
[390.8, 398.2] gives 6.479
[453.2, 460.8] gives 3.156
